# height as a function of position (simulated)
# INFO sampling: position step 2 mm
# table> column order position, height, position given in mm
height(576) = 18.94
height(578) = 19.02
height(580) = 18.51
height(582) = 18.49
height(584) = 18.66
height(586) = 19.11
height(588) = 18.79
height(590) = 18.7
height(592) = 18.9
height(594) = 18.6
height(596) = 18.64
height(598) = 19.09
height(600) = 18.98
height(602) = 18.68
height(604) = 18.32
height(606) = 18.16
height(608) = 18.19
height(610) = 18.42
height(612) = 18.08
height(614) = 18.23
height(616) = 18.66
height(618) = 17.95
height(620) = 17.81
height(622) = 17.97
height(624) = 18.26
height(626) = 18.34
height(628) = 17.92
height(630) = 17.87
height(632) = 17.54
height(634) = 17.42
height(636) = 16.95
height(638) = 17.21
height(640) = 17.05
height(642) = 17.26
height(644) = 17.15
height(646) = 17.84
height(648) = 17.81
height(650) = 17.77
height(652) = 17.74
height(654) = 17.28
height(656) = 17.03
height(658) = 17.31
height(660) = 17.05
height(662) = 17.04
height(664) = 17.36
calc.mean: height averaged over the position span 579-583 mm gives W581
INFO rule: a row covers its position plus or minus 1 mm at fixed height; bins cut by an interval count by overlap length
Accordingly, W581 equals 18.5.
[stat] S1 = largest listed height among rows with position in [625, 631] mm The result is 18.34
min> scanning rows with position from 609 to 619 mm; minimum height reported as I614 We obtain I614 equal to 17.95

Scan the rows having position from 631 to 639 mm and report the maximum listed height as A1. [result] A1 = 17.54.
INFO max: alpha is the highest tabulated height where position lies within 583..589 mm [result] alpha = 19.11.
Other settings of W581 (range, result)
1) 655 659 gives 17.2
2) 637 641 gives 17.1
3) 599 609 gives 18.5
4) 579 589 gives 18.7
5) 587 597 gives 18.7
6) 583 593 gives 18.8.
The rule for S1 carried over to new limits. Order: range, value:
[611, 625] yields 18.66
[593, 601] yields 19.09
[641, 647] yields 17.84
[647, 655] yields 17.81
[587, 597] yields 18.9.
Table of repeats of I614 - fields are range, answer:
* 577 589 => 18.49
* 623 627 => 18.26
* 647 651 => 17.77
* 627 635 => 17.42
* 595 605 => 18.32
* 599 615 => 18.08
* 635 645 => 16.95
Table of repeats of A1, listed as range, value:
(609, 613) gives 18.42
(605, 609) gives 18.19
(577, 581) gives 19.02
